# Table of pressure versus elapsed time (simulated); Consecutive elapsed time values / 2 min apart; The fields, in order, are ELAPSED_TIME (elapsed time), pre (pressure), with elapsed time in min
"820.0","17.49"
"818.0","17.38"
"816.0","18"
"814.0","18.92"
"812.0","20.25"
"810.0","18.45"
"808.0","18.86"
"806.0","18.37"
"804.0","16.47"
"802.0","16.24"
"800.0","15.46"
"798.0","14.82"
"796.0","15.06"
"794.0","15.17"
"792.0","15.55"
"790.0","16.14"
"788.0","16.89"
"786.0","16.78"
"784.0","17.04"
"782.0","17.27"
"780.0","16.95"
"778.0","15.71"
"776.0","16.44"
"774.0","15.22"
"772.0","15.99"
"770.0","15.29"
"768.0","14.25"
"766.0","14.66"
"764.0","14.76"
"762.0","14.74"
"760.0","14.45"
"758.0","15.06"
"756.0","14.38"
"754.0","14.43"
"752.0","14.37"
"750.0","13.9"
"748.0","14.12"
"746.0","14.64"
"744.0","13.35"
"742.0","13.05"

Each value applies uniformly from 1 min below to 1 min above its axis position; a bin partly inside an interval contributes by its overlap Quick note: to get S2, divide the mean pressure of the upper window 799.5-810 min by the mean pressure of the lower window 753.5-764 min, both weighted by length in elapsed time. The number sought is 1.18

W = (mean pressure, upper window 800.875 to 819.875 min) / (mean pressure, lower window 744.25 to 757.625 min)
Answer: 1.3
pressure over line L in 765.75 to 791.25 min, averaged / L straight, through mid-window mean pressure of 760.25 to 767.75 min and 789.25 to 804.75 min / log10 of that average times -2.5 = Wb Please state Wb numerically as -0.07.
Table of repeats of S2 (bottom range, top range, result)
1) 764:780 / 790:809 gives 1.05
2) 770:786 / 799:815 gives 1.09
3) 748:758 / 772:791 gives 1.15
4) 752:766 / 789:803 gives 1.06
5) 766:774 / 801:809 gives 1.16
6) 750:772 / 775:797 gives 1.11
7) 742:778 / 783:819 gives 1.16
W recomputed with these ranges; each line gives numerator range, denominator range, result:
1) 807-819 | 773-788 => 1.13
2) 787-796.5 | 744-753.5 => 1.11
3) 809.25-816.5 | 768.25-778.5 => 1.22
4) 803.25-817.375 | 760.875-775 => 1.23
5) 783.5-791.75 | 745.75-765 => 1.15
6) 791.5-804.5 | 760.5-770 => 1.06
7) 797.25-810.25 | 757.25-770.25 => 1.15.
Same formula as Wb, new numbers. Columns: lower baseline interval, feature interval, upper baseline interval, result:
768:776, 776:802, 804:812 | 0.050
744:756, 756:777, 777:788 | 0.032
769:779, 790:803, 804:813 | 0.146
